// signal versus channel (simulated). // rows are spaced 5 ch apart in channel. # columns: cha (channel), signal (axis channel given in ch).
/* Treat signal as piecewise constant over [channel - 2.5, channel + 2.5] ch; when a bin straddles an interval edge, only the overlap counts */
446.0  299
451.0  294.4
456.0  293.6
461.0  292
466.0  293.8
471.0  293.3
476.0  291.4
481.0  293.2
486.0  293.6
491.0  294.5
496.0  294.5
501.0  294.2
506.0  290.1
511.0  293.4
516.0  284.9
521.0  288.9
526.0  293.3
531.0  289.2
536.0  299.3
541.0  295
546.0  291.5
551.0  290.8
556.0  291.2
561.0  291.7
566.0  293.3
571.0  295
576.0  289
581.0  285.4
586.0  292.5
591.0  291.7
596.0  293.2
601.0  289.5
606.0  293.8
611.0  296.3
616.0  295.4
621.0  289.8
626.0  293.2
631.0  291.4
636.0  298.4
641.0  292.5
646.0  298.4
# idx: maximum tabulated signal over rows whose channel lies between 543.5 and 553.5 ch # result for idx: 291.5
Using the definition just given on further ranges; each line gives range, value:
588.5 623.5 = 296.3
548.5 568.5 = 293.3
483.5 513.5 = 294.5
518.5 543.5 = 299.3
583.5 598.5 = 293.2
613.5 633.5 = 295.4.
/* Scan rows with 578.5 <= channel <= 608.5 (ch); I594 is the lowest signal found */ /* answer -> 285.4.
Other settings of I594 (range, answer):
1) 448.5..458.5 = 293.6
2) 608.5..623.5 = 289.8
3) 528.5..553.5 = 289.2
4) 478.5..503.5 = 293.2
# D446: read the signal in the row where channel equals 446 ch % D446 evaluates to 299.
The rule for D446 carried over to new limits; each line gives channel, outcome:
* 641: 292.5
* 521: 288.9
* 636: 298.4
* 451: 294.4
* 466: 293.8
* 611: 296.3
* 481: 293.2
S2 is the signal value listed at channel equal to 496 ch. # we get 294.5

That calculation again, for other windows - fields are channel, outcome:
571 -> 295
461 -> 292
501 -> 294.2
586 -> 292.5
